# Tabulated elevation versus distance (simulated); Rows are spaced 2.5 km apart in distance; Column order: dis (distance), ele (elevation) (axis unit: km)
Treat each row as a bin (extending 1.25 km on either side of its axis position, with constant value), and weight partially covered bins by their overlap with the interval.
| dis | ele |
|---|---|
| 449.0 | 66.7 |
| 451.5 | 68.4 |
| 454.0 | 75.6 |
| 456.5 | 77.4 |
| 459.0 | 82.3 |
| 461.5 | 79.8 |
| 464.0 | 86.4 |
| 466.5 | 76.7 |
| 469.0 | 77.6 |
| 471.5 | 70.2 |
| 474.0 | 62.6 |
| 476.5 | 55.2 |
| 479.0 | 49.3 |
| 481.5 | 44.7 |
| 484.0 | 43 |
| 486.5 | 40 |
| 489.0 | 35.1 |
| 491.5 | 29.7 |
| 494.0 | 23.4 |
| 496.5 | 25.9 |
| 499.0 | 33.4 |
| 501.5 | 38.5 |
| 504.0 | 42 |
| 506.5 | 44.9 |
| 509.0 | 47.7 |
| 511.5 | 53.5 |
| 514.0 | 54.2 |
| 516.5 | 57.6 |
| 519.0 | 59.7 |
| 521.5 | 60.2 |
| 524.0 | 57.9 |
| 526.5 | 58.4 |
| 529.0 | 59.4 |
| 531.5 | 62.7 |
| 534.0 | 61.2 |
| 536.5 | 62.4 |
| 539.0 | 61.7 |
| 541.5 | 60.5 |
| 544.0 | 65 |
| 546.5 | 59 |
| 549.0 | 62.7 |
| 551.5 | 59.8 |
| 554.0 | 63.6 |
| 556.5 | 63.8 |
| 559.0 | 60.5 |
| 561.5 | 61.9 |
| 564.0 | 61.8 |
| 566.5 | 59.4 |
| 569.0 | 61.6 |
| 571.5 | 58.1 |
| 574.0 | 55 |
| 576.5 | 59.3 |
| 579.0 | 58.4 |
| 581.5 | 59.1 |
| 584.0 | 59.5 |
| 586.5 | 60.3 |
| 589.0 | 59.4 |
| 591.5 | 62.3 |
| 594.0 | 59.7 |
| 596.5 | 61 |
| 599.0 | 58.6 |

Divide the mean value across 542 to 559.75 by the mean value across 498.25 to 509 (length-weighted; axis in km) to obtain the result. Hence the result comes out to 1.5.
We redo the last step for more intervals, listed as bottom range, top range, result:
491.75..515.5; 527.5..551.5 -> 1.53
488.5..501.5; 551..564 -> 2.06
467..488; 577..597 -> 1.07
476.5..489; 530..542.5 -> 1.39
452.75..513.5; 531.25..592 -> 1.13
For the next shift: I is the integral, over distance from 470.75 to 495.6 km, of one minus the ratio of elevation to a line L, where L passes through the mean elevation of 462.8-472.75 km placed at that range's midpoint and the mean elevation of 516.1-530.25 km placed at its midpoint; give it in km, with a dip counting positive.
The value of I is 9.7 km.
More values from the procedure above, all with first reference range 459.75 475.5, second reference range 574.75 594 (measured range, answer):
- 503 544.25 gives 6.6 km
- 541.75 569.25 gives 0.8 km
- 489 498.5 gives 5.8 km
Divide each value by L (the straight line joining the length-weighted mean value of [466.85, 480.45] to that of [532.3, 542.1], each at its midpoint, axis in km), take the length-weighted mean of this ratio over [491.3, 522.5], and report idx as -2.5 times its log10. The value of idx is 0.37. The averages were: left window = 63.6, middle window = 44.2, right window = 61.6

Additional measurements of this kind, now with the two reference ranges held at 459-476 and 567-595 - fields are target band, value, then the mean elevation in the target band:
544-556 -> 0.03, 61.8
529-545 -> 0.06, 62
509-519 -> 0.25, 54.8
